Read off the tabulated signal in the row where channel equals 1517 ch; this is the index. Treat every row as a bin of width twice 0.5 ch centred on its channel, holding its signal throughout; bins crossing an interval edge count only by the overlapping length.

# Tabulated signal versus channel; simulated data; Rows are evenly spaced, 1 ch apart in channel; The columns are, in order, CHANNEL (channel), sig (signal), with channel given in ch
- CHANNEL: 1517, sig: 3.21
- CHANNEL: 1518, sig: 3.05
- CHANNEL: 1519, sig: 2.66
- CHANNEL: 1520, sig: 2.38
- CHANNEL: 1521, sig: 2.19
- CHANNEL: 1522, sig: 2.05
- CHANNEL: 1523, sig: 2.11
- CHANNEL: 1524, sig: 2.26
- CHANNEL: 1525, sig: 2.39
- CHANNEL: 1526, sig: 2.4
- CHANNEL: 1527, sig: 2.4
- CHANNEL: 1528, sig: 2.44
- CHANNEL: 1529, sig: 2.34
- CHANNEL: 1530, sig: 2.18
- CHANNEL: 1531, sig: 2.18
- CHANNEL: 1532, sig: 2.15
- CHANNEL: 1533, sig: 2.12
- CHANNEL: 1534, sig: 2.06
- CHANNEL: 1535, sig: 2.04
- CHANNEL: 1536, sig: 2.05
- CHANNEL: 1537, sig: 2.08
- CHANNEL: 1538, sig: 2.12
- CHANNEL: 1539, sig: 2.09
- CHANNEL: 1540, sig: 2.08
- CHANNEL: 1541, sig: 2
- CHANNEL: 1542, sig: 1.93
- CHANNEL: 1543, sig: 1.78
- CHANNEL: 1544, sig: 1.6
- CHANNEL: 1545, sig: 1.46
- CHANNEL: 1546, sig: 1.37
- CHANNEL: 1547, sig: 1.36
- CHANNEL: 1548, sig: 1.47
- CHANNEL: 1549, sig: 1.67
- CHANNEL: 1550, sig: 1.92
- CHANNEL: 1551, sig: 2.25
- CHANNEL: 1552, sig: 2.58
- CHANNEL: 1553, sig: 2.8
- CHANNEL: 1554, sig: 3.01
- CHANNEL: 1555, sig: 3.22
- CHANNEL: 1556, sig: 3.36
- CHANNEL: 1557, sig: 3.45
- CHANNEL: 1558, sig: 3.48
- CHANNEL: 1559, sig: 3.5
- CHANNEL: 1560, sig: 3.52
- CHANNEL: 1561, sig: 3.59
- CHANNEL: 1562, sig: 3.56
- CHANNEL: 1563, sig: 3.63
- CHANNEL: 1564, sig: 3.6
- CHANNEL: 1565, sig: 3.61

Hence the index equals 3.21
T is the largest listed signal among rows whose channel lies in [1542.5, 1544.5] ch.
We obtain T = 1.78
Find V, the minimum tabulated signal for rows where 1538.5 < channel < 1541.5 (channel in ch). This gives 2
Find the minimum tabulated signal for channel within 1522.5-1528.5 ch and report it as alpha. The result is 2.11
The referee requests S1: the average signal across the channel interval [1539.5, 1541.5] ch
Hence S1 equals 2.04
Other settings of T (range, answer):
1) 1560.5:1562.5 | 3.59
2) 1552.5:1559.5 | 3.5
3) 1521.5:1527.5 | 2.4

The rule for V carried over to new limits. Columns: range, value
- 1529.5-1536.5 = 2.04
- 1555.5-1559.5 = 3.36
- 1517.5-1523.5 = 2.05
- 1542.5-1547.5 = 1.36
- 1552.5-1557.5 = 2.8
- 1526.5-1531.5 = 2.18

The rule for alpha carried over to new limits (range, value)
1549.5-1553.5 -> 1.92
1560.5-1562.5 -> 3.56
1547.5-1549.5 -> 1.47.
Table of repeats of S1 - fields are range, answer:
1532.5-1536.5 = 2.07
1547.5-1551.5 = 1.83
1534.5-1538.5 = 2.07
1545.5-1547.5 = 1.37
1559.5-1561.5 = 3.55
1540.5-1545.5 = 1.75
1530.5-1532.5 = 2.17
